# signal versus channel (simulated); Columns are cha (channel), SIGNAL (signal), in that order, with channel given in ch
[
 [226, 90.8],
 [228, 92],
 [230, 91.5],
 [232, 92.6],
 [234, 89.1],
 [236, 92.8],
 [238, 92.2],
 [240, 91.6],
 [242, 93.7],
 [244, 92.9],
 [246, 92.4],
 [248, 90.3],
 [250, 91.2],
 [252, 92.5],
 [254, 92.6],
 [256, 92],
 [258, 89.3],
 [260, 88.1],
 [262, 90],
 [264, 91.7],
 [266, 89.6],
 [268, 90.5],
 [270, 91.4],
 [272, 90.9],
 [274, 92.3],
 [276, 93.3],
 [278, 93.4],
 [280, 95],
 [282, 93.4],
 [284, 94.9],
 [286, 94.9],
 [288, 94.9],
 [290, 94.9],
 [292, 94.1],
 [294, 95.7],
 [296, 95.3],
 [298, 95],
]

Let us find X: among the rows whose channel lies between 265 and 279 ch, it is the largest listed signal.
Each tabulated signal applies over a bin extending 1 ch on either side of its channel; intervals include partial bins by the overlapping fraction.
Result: 93.4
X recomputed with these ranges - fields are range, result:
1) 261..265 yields 91.7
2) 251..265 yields 92.6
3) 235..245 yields 93.7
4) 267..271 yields 91.4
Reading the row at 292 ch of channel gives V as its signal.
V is 94.1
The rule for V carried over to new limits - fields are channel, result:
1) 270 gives 91.4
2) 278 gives 93.4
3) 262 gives 90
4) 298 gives 95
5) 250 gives 91.2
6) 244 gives 92.9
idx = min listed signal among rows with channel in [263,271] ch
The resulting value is 89.6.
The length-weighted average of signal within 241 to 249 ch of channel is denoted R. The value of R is 92.3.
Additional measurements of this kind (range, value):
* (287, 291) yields 94.9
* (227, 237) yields 91.6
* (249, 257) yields 92.1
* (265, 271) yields 90.5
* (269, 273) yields 91.2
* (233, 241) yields 91.4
